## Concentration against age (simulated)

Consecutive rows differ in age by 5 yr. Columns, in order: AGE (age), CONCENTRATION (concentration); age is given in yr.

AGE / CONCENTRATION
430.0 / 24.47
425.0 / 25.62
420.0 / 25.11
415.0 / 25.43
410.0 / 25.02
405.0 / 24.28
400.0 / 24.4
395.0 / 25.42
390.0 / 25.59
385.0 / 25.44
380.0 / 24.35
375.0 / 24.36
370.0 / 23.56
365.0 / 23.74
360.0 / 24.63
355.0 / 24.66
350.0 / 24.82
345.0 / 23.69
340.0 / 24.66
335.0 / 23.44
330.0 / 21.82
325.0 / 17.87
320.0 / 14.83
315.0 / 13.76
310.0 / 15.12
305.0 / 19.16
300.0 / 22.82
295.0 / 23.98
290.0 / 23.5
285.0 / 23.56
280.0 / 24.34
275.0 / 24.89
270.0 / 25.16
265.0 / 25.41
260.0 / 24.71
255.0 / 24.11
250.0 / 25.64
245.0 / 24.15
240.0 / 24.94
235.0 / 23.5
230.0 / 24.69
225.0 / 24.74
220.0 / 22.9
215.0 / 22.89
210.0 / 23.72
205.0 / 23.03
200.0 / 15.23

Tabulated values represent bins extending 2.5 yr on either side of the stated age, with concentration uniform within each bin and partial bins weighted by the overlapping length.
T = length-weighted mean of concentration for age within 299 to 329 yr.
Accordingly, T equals 17.2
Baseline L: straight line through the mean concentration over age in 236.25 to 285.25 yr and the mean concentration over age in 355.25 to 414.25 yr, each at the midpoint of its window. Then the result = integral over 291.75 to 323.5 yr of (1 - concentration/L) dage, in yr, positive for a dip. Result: 8.10 yr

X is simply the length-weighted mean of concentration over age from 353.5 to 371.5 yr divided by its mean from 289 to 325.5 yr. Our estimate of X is 1.3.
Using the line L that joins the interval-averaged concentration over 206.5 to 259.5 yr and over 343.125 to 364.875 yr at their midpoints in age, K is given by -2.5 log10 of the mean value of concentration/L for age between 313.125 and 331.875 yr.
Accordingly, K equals 0.39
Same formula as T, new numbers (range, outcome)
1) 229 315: 23.2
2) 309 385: 21.9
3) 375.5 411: 24.9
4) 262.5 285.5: 24.8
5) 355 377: 24.1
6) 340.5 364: 24.4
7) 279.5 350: 20.9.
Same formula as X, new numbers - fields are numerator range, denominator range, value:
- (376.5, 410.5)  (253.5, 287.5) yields 1.01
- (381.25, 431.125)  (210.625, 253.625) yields 1.04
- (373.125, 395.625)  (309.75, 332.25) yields 1.49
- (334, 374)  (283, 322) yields 1.23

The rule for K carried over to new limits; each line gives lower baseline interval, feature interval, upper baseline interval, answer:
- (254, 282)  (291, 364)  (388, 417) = 0.18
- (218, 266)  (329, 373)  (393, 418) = 0.04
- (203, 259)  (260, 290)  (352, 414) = -0.02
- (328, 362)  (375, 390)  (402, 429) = -0.02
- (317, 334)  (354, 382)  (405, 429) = -0.12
